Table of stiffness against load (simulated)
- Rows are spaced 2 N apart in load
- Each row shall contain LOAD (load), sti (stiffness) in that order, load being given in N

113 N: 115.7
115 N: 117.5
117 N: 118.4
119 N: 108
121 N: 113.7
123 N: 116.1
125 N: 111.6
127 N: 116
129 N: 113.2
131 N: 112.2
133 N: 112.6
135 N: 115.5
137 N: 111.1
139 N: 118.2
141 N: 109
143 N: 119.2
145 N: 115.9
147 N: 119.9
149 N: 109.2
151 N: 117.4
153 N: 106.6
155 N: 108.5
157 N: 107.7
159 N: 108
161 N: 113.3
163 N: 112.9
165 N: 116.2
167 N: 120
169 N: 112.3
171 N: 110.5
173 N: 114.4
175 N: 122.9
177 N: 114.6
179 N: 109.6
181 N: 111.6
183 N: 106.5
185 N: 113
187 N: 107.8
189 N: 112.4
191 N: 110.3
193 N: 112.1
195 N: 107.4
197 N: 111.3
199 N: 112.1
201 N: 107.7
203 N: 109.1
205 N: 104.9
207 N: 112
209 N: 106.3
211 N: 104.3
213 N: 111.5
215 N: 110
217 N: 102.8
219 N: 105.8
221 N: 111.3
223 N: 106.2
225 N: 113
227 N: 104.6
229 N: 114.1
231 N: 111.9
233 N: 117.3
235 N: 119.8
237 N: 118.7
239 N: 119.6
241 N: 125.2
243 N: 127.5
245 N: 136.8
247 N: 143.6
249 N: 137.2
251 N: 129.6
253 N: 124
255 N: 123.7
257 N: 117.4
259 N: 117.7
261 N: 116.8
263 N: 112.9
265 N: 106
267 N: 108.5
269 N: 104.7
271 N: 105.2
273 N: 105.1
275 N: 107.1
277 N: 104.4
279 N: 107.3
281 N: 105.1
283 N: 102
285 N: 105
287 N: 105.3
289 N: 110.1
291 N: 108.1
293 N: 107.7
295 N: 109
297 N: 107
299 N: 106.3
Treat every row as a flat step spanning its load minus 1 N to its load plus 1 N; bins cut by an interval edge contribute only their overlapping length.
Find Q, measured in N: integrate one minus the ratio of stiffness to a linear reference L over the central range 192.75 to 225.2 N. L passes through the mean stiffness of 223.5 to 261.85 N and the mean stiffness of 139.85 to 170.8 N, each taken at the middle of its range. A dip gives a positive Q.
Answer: 2.7 N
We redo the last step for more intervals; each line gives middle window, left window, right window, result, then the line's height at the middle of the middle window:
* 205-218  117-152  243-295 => 0.8 N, 114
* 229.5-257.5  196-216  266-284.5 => -4.7 N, 107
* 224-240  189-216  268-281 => -1.1 N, 108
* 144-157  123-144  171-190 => 0.1 N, 113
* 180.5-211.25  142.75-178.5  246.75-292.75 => 1.1 N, 113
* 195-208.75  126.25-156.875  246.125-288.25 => 0.5 N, 114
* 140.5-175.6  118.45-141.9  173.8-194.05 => -0.3 N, 113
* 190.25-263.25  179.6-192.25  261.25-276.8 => -4.6 N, 109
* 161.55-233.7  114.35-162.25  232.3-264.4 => 5.0 N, 119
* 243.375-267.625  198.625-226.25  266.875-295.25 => -3.7 N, 107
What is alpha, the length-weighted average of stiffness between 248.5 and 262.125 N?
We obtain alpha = 123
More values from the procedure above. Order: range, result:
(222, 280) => 117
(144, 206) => 112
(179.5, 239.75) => 110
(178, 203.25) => 110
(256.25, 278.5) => 109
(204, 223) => 108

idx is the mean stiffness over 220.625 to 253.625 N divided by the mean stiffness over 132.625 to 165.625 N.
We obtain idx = 1.07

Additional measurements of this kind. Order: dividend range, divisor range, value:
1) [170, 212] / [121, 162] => 0.98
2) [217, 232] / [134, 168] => 0.96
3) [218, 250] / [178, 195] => 1.08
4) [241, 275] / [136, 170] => 1.06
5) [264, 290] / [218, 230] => 0.97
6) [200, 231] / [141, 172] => 0.96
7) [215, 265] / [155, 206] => 1.06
